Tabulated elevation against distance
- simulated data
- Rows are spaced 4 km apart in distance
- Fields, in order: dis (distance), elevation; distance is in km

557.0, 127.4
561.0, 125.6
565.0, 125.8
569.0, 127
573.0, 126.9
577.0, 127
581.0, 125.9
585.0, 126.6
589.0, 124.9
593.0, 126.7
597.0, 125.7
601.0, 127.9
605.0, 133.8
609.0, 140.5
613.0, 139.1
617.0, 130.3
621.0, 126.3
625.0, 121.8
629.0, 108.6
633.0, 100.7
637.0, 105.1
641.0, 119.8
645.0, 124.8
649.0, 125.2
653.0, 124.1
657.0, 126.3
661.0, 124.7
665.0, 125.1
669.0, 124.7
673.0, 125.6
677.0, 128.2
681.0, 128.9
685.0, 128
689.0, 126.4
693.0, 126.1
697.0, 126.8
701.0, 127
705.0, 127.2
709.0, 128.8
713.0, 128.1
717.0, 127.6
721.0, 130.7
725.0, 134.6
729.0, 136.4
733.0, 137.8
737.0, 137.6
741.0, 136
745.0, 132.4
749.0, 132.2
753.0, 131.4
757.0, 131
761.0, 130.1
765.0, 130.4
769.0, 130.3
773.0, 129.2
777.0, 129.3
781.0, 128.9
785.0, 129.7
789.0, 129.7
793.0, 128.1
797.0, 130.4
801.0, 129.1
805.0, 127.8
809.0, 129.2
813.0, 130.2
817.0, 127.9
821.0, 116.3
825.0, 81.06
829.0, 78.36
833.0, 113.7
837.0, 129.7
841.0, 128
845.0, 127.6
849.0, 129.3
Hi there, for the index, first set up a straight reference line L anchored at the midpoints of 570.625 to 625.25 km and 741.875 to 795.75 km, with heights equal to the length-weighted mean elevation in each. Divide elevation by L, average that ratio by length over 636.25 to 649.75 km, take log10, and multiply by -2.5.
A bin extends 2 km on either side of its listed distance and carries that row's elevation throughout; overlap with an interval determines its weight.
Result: 0.09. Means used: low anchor 129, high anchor 130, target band 119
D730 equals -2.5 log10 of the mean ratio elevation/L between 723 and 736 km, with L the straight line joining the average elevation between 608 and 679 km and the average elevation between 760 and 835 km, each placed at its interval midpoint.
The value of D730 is -0.11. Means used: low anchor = 123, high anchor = 123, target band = 136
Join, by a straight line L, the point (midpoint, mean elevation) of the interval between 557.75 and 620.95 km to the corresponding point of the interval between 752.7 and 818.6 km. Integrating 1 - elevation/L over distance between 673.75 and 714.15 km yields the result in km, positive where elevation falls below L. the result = 0.5 km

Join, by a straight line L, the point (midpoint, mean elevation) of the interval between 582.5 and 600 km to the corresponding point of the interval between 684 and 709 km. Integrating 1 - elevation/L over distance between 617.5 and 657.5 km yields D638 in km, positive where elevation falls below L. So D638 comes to 2.55 km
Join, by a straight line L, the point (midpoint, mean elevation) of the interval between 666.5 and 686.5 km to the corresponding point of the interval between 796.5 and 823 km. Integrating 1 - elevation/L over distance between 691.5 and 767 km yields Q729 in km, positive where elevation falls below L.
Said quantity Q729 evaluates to -2.5 km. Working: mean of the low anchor 127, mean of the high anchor 127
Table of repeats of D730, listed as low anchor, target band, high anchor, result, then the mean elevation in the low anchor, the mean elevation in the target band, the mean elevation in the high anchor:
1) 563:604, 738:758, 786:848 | -0.089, 127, 133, 121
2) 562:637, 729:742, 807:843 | -0.153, 125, 137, 115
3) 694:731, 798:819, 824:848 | -0.117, 130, 129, 112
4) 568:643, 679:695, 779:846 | -0.036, 124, 127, 121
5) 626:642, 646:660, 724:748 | -0.104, 109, 125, 136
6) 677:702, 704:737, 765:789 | -0.032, 127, 132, 130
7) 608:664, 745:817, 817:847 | -0.136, 122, 130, 112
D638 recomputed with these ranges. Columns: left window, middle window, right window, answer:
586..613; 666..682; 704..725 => 0.4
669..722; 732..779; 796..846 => -3.4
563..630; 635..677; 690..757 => 2.1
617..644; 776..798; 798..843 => -2.3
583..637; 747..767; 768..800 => -0.4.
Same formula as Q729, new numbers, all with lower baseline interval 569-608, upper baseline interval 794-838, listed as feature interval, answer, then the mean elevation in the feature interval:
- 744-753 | -0.9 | 132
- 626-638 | 1.9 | 106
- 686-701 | -0.4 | 127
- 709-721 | -0.6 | 128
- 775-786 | -0.9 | 129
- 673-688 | -0.5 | 128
